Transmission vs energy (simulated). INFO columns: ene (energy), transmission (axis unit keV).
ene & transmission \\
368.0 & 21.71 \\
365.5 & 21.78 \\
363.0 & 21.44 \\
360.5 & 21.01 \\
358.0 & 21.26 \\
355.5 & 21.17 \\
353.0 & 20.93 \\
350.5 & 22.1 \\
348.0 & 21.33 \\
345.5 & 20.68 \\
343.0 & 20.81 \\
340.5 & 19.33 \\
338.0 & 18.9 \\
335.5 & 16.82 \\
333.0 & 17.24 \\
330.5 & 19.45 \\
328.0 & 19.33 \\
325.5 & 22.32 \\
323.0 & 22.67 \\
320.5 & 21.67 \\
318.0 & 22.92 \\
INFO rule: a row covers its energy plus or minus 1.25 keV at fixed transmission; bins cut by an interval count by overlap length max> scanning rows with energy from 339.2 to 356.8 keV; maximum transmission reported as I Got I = 22.1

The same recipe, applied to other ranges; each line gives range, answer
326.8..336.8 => 19.45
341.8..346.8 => 20.81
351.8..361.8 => 21.26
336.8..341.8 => 19.33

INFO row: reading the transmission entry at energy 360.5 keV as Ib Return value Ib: 21.01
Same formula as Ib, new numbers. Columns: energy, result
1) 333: 17.24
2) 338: 18.9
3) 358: 21.26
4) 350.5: 22.1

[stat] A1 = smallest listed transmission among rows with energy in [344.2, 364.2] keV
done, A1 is 20.68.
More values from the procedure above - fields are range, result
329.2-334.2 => 17.24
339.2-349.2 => 19.33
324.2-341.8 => 16.82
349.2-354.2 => 20.93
